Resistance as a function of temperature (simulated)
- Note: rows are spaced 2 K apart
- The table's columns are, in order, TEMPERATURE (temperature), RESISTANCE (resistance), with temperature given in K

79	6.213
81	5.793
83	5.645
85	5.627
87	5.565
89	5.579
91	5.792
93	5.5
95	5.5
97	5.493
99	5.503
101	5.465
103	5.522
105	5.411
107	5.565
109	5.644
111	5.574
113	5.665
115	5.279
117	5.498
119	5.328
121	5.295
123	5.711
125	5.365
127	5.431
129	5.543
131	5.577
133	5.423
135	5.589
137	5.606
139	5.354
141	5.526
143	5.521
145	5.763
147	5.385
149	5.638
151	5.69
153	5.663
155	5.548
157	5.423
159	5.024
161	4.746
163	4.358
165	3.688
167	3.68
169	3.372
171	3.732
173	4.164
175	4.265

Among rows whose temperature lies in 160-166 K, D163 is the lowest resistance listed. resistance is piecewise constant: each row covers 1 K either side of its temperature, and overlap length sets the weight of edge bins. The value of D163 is 3.688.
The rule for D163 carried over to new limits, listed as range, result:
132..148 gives 5.354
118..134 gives 5.295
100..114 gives 5.411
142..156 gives 5.385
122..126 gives 5.365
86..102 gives 5.465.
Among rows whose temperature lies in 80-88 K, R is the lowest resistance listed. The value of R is 5.565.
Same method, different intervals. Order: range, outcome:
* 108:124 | 5.279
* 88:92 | 5.579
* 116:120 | 5.328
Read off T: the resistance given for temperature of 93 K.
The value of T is 5.5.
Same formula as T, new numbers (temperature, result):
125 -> 5.365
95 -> 5.5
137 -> 5.606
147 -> 5.385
